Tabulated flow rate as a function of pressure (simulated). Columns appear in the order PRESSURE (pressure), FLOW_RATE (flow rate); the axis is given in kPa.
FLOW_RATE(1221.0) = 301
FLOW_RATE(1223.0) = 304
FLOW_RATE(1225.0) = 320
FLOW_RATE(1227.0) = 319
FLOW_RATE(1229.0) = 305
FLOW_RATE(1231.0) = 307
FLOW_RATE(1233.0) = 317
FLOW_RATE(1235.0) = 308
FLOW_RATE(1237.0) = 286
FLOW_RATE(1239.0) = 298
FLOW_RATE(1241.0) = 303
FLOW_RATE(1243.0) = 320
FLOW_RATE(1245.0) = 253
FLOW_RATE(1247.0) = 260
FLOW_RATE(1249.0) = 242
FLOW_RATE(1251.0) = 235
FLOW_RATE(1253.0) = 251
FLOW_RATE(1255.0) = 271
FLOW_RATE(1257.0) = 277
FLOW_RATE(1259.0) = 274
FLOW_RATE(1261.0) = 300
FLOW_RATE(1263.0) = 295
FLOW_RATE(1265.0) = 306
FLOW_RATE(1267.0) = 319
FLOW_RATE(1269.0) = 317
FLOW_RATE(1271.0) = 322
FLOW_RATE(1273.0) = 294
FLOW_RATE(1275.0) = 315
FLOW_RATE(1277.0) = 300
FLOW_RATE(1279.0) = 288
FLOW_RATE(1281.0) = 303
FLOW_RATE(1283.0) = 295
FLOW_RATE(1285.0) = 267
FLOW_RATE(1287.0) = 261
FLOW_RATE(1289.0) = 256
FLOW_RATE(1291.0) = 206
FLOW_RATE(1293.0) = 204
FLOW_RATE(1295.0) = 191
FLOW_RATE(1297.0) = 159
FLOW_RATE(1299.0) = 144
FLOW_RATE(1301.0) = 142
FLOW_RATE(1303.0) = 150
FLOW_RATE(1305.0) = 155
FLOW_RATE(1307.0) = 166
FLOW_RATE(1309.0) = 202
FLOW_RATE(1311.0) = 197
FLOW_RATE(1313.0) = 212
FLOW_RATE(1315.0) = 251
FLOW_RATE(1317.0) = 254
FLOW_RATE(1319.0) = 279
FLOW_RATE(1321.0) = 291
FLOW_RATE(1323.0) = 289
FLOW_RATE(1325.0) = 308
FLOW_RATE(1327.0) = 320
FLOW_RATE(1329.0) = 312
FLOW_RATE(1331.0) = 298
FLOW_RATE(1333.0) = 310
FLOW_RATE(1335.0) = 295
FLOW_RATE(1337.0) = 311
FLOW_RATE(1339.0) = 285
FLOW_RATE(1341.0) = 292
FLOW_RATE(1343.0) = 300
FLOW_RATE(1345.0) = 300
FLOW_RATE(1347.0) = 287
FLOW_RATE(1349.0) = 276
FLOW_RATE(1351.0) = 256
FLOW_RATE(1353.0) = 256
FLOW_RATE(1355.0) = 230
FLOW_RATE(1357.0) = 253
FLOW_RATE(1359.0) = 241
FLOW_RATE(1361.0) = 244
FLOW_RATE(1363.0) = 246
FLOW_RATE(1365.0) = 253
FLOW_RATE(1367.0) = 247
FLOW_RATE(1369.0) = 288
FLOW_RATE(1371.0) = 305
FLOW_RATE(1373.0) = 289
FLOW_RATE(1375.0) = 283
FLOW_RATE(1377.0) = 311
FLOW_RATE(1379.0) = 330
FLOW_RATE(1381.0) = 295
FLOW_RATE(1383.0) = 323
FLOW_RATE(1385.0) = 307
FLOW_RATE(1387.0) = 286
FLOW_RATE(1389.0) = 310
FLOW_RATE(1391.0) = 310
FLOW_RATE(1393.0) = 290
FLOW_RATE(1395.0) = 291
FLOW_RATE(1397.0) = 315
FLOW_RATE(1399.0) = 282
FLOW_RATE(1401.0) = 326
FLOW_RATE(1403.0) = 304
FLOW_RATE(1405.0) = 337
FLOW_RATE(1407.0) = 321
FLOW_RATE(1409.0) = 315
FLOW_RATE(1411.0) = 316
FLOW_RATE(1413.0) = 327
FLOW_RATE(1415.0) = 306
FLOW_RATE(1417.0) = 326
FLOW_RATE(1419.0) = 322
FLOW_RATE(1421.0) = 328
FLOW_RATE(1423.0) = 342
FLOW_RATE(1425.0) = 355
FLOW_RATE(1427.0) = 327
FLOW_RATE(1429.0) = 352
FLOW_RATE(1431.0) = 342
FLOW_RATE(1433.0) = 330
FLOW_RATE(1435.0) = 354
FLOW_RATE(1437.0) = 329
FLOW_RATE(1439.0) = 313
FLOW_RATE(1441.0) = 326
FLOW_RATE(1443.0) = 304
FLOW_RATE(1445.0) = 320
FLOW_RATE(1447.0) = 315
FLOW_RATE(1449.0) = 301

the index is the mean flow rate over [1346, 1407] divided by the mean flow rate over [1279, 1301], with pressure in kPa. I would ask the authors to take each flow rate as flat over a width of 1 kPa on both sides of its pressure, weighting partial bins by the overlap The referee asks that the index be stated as 1.26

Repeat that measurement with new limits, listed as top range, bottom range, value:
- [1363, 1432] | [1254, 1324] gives 1.24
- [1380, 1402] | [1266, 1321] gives 1.26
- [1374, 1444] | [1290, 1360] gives 1.29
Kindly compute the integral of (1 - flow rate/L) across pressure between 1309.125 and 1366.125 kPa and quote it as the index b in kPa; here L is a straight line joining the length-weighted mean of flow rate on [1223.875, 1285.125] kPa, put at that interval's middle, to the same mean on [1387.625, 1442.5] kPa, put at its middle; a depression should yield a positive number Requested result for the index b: 6.6 kPa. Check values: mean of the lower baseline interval 293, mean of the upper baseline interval 322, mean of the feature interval 272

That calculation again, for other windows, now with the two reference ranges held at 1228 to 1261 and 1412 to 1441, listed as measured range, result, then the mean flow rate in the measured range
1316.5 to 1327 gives 0.5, 289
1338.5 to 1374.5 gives 5.0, 269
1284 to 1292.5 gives 1.4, 245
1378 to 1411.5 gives 1.5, 309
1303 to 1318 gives 4.9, 202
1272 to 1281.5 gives -0.3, 300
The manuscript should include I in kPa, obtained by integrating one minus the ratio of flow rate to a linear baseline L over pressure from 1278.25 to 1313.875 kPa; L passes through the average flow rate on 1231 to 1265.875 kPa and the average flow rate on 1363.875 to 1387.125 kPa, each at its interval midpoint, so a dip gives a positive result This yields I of 9.45 kPa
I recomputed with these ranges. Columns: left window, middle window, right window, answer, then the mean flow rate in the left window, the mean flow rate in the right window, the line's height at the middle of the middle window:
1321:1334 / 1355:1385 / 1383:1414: 2.86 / 305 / 310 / 308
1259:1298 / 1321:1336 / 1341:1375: -1.86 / 274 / 268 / 270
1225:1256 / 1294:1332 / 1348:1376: 6.13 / 286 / 262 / 272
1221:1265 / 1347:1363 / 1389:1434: 2.95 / 289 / 321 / 310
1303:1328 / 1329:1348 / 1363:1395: -2.87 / 240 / 293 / 259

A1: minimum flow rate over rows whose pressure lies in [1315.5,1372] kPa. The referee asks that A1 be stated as 230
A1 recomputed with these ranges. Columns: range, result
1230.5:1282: 235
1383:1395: 286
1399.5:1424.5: 304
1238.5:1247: 253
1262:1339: 142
